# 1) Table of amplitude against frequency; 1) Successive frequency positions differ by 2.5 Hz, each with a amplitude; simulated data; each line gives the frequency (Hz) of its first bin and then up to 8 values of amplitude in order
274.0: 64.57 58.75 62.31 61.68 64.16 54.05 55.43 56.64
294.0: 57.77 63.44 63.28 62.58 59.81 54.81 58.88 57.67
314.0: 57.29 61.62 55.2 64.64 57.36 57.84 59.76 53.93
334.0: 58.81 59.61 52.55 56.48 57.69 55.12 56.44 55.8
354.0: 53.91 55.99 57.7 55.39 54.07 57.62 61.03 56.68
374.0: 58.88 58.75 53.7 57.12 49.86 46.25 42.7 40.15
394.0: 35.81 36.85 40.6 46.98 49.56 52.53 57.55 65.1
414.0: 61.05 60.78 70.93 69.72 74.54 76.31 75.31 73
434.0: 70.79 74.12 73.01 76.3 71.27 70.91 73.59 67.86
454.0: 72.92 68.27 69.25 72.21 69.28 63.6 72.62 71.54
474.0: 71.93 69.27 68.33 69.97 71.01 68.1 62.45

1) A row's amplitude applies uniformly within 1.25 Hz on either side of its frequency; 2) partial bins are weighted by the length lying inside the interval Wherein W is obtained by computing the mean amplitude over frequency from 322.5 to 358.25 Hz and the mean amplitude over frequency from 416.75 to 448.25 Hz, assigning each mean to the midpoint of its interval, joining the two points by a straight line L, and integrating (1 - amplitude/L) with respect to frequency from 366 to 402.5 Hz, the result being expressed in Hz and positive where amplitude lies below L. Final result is 8.3 Hz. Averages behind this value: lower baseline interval 56.6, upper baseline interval 72.6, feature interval 49.4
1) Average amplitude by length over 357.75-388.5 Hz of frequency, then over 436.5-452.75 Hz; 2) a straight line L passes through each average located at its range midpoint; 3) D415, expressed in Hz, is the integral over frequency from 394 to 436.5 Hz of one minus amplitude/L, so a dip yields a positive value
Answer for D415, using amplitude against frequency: 3.1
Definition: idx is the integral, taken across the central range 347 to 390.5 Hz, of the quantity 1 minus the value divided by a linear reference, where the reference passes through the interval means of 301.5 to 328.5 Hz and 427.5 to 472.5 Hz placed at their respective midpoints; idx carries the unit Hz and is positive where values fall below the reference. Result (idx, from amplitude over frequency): 6.1 Hz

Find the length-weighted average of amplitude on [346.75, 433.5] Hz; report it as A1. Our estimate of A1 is 56.5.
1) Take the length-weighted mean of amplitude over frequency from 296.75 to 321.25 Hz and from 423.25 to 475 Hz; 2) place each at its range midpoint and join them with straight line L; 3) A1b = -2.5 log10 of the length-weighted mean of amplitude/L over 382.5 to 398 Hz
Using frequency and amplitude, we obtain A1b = 0.50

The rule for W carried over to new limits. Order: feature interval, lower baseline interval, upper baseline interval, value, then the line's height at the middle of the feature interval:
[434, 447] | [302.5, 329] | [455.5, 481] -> -1.0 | 67.6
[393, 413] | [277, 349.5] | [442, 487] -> 5.2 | 65.5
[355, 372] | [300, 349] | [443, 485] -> 1.2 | 61.4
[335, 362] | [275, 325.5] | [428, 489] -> 2.9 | 62.9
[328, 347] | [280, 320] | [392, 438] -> 0.9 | 59.5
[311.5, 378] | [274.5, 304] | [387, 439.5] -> 2.6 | 59.6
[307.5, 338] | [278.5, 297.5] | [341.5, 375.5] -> -0.3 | 58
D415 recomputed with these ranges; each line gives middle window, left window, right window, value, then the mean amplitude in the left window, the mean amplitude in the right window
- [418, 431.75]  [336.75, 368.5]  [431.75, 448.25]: -0.7 Hz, 56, 72.8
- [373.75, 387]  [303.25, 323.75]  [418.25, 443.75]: 2.5 Hz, 58.6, 73.4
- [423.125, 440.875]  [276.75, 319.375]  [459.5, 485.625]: -1.7 Hz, 59.3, 69.9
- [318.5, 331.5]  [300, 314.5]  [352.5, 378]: -0.1 Hz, 58.7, 57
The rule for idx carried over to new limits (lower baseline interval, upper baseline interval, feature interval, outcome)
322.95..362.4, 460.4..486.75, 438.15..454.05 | -1.2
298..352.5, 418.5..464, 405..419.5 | 1.7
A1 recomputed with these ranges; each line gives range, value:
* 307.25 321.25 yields 58.5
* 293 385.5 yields 57.5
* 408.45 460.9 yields 70.3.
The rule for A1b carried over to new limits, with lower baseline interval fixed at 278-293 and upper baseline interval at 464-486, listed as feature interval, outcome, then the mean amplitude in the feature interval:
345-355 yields 0.13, 55.4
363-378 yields 0.11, 57.8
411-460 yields -0.05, 70.8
